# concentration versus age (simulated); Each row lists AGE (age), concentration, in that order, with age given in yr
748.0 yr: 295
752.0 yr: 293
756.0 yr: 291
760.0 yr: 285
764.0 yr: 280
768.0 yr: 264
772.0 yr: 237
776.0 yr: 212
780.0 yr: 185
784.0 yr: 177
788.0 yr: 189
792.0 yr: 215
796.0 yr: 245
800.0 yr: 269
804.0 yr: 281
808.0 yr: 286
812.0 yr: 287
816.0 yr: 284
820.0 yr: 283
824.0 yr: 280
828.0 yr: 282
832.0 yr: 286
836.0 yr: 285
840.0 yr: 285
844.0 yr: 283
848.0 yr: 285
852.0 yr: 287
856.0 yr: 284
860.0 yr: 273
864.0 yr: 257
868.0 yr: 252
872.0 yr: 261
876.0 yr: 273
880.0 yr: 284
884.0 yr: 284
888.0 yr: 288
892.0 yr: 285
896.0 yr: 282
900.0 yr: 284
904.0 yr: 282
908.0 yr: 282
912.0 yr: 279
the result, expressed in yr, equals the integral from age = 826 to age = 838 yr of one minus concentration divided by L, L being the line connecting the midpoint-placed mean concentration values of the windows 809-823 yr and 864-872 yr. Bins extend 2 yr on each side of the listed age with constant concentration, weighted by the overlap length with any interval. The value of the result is -0.4 yr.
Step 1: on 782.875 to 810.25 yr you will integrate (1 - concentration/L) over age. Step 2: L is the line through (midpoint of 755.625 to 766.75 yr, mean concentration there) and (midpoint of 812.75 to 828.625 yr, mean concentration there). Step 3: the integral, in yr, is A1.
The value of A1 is 4.2 yr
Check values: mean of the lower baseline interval 283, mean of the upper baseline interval 283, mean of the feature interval 240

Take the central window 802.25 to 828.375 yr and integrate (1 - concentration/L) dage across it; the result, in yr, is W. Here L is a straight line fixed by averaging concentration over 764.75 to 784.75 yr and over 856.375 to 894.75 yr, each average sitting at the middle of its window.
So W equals -4.4 yr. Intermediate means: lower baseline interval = 221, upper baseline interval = 274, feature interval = 283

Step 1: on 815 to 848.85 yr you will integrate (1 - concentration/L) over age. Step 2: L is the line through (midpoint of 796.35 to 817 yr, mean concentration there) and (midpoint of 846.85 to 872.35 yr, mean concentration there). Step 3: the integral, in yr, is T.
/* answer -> -1.05 yr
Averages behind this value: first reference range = 278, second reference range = 271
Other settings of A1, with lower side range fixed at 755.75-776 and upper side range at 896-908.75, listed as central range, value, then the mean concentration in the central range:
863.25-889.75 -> 0.69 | 272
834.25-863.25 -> -0.71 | 282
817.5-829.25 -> -0.43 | 282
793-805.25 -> 0.39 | 260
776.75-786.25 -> 2.88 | 185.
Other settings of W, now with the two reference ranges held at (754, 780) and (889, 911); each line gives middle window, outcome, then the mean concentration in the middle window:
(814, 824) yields -0.6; 283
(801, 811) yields -0.7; 282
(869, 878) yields 0.4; 265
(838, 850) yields -0.6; 284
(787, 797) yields 1.7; 216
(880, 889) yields -0.2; 285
